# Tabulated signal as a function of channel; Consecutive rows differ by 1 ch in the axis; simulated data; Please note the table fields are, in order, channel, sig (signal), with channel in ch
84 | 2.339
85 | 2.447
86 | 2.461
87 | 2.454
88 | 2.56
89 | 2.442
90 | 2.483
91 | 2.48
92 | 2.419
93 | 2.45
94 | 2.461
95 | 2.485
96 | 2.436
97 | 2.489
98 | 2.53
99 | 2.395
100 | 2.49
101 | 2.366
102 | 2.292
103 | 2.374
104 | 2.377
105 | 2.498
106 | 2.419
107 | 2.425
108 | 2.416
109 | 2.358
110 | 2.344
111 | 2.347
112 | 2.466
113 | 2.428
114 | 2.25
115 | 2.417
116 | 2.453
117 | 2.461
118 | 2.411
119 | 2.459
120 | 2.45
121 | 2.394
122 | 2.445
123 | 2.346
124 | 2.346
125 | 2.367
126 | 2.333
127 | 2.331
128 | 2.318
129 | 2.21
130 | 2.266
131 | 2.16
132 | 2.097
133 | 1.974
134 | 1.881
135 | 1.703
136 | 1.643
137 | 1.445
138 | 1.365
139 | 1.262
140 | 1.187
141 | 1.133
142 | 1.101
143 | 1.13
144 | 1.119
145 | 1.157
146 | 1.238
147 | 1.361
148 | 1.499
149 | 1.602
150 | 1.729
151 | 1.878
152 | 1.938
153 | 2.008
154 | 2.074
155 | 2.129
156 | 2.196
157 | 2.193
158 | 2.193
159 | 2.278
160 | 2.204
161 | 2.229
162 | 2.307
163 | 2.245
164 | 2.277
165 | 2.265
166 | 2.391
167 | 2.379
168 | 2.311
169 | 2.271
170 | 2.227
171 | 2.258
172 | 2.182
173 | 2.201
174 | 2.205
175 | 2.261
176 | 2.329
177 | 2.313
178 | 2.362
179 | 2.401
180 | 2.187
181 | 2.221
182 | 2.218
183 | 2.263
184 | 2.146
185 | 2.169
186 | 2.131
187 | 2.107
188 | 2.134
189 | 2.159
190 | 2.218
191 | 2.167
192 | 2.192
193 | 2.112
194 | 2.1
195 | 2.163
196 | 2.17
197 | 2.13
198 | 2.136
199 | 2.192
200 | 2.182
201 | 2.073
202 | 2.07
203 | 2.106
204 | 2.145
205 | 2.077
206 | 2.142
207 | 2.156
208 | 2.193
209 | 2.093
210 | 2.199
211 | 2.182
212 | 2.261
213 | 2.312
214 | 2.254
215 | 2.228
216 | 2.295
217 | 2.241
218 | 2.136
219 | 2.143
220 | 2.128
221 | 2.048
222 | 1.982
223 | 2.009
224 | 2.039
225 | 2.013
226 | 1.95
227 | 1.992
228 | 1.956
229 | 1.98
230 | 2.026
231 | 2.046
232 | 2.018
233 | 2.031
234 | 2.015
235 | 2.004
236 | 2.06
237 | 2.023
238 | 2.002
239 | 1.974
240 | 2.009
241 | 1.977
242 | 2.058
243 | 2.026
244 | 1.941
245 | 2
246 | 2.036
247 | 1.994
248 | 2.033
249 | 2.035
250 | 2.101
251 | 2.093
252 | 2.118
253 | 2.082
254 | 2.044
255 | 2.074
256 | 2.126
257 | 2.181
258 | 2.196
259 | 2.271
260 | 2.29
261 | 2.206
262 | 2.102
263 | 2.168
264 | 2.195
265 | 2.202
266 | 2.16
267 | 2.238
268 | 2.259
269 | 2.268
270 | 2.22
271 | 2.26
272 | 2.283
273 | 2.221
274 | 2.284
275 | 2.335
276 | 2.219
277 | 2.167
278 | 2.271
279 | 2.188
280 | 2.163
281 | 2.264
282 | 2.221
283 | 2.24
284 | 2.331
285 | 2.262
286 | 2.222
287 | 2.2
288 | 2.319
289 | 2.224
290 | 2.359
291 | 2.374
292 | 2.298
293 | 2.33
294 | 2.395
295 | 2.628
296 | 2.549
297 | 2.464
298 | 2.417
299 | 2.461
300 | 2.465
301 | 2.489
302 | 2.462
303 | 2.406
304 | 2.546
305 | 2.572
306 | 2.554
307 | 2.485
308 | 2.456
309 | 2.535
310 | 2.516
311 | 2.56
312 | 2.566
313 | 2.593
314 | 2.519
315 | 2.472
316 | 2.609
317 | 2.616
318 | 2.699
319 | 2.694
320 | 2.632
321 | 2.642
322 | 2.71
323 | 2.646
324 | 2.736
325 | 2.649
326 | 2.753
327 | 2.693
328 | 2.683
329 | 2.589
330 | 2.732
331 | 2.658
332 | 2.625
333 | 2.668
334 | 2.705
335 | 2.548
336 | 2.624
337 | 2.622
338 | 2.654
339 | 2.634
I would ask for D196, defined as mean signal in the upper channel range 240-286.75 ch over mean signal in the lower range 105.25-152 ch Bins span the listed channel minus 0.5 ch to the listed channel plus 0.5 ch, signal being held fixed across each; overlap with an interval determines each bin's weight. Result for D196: 1.1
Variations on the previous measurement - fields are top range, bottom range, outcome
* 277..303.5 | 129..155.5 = 1.44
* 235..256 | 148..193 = 0.94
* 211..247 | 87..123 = 0.85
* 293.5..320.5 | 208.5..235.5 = 1.21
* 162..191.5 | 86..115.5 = 0.92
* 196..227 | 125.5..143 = 1.21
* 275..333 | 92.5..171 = 1.17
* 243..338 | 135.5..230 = 1.17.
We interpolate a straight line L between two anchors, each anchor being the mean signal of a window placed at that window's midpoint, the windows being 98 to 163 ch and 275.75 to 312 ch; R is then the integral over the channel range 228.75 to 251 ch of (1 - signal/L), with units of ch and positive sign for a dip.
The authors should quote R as 2.5 ch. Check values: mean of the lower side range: 2.06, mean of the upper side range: 2.38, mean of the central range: 2.02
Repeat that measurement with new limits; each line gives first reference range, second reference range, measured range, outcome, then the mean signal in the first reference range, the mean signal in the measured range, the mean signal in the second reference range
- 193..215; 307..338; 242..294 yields 4.7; 2.16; 2.19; 2.62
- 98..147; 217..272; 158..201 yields -2.9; 2.08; 2.22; 2.09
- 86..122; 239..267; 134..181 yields 7.8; 2.43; 1.92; 2.1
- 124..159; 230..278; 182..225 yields -4.0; 1.79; 2.15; 2.12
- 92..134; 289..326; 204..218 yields 1.4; 2.37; 2.2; 2.53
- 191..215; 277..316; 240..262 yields 1.9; 2.16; 2.09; 2.4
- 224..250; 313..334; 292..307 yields 0.0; 2.01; 2.48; 2.65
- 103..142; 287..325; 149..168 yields 0.6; 2.15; 2.15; 2.51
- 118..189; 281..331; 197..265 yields 5.1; 2.03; 2.1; 2.5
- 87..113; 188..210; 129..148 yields 6.5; 2.43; 1.53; 2.14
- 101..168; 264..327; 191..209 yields 0.6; 2.06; 2.14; 2.42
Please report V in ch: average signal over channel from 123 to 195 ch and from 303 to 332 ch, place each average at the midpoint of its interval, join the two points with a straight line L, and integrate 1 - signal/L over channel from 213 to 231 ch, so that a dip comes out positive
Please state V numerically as 1.3 ch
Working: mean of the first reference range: 2.02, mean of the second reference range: 2.61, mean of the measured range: 2.09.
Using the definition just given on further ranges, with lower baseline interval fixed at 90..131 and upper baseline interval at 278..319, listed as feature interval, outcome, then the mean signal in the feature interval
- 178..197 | 1.78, 2.18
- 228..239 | 1.83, 2.02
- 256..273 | 1.44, 2.22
